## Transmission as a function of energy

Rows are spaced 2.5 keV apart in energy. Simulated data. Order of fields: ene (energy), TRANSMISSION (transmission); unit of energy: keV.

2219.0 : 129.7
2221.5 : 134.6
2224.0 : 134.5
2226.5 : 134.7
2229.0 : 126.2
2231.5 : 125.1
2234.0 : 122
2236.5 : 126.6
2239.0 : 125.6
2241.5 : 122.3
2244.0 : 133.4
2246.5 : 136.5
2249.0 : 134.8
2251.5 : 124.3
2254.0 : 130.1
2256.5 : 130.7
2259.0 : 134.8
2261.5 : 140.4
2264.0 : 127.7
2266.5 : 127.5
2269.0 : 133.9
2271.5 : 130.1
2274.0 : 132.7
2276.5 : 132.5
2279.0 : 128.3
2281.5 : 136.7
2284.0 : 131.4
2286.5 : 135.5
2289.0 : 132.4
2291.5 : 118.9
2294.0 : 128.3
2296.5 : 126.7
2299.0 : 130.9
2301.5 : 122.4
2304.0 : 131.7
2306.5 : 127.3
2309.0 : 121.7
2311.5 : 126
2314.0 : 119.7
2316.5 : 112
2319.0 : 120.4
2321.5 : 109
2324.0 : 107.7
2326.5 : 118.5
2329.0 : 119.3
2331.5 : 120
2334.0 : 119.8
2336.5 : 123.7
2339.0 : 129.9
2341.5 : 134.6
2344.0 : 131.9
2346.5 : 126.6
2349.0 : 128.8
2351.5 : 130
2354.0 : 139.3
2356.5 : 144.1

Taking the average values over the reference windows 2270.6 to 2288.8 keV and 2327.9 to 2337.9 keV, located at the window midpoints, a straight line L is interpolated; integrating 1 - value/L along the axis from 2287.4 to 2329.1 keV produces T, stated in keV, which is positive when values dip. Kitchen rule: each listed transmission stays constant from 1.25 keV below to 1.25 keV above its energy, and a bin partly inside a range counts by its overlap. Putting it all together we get 1.4 keV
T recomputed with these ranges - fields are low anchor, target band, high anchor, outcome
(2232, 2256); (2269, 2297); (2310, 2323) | -1.9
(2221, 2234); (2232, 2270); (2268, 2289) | 0.4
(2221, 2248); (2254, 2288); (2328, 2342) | -1.4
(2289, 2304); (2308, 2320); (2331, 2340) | 0.5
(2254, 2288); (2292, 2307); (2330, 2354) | 0.4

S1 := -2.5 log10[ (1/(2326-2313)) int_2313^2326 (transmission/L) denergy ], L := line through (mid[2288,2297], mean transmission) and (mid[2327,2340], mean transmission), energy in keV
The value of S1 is 0.09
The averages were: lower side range 126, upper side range 122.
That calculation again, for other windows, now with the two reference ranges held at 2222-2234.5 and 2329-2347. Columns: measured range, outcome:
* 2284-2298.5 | -0.011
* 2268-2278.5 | -0.033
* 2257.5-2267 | -0.039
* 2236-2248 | -0.002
